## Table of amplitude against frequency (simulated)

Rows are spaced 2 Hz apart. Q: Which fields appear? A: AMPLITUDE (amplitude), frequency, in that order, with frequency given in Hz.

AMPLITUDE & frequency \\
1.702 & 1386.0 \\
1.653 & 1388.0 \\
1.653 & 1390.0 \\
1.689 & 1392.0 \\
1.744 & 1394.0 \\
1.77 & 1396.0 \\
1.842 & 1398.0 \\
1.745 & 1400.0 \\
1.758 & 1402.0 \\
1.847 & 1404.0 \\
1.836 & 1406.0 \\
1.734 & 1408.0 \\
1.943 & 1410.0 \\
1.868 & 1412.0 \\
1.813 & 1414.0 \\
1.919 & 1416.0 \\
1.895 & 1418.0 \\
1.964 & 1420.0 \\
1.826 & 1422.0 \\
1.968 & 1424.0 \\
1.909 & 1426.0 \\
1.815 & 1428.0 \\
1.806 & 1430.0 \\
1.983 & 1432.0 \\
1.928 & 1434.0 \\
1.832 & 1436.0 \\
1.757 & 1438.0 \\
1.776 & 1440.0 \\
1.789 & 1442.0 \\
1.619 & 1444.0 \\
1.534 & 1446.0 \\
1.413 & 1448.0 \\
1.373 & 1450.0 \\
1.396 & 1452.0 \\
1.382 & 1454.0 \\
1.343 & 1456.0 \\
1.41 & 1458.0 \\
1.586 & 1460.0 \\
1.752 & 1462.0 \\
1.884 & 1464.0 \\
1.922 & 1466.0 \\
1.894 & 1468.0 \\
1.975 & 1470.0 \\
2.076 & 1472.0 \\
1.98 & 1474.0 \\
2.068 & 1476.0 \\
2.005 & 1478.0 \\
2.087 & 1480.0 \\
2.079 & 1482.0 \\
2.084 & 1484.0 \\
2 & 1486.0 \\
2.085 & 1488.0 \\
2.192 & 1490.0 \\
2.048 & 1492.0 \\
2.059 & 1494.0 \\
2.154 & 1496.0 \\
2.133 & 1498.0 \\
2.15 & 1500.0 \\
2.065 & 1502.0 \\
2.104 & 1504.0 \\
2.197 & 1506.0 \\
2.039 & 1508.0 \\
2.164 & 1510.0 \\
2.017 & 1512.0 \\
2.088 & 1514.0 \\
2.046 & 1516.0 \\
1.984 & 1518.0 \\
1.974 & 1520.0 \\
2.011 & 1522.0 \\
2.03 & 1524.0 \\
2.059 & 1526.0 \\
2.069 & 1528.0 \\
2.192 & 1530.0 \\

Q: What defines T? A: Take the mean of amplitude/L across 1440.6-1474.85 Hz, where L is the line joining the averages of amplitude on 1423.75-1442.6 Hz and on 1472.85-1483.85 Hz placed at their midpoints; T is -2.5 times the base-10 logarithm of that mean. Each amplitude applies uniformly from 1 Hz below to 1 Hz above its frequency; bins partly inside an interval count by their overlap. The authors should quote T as 0.18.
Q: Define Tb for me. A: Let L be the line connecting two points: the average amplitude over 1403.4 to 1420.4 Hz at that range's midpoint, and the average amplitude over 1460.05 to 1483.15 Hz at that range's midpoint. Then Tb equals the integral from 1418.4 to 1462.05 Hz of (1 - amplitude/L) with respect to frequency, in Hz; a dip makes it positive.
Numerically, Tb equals 5.0 Hz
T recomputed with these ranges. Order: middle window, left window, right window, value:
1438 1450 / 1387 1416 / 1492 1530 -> 0.17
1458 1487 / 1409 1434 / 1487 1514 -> 0.05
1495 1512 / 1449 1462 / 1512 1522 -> -0.12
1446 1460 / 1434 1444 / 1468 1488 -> 0.31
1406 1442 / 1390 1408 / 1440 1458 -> -0.15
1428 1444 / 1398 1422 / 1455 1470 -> -0.03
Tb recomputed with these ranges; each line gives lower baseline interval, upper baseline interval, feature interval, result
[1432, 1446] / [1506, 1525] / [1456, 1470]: 1.02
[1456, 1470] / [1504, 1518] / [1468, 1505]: -3.27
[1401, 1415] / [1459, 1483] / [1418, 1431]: -0.17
